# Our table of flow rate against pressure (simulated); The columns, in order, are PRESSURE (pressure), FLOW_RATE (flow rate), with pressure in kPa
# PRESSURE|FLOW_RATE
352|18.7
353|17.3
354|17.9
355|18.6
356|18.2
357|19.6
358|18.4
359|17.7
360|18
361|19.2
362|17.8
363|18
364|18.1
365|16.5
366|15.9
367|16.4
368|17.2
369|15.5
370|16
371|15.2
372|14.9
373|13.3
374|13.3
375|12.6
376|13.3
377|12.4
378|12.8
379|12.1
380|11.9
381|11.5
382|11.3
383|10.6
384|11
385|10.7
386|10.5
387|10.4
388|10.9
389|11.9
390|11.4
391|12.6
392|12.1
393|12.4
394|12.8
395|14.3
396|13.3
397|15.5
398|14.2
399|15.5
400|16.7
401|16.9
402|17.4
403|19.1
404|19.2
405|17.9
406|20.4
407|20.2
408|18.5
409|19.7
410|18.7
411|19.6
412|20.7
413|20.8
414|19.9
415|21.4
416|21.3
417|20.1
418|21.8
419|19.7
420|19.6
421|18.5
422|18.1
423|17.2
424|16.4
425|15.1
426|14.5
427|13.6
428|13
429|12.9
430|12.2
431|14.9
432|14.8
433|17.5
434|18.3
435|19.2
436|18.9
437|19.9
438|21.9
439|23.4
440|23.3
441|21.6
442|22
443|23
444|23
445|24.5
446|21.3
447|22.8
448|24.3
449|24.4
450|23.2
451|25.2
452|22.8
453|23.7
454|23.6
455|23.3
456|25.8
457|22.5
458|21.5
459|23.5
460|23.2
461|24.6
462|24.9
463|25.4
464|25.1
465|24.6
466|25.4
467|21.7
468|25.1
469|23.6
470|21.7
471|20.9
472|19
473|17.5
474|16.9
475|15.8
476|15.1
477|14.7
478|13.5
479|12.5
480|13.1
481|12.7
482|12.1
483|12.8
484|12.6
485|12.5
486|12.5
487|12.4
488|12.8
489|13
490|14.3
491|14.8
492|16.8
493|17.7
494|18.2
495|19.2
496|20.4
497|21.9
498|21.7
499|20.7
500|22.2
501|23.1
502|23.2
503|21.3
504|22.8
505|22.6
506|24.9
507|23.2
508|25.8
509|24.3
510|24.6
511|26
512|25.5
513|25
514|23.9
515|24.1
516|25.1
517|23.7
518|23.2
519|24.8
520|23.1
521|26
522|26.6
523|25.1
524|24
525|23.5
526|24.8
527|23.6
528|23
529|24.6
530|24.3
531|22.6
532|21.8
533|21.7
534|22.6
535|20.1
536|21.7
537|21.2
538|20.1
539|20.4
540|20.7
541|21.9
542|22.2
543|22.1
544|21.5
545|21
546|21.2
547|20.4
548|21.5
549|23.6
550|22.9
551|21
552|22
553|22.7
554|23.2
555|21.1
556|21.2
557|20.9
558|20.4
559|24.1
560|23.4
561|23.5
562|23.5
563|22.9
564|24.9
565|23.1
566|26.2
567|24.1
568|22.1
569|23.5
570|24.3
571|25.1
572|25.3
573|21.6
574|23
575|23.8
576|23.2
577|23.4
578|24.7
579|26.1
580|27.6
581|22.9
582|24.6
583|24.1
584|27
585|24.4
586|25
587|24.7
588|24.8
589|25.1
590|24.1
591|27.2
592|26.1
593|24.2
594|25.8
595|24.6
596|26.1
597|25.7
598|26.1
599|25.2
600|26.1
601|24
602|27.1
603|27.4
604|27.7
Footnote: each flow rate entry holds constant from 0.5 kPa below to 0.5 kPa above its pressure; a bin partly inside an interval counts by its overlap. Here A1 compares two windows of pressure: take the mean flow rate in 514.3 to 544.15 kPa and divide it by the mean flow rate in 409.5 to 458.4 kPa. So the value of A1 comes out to 1.1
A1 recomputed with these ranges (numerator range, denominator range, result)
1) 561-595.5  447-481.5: 1.15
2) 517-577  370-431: 1.48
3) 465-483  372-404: 1.35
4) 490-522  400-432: 1.25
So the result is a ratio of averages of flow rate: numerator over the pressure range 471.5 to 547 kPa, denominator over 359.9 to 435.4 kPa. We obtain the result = 1.3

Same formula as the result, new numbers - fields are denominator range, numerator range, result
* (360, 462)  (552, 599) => 1.37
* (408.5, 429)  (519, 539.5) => 1.26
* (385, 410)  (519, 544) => 1.51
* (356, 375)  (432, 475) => 1.34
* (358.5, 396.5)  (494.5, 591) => 1.68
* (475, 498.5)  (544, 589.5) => 1.55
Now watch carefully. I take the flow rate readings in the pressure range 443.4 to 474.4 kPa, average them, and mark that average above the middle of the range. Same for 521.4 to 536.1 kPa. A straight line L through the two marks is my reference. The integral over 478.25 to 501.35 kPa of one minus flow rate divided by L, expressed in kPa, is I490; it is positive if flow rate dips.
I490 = 7.2 kPa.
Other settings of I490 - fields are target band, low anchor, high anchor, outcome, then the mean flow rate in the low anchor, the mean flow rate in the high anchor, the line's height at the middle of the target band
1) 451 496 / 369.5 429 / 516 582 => 0.59 kPa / 15.5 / 23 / 19.2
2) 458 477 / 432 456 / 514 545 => 0.57 kPa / 22.1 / 23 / 22.4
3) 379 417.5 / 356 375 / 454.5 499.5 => 3.83 kPa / 16.7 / 18.7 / 17.2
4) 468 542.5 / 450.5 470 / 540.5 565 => 8.48 kPa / 23.9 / 22.2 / 23.1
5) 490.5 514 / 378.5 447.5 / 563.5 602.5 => -1.05 kPa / 16.9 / 24.8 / 21.1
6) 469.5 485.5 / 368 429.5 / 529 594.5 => 3.31 kPa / 15.5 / 23.2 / 19.2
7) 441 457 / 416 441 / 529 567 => -4.16 kPa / 17.9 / 22.2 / 18.6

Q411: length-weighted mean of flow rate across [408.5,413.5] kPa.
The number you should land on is 19.9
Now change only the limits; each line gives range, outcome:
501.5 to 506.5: 23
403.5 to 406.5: 19.2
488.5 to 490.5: 13.7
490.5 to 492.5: 15.8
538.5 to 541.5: 21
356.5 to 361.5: 18.6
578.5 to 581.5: 25.5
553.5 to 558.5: 21.4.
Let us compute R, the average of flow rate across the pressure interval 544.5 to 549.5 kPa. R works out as 21.5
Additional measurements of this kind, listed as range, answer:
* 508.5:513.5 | 25.1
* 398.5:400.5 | 16.1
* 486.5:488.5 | 12.6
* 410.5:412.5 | 20.1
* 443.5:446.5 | 22.9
